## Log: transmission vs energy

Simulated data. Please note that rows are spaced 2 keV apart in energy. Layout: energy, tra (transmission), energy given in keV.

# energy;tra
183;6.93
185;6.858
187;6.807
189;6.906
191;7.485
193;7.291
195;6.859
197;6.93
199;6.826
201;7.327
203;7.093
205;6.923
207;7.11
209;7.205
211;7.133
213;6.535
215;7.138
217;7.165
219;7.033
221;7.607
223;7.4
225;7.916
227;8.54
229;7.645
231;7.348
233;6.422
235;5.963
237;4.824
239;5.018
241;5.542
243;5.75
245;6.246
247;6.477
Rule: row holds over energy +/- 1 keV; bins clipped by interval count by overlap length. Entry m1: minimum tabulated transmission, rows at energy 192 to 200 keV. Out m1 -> 6.826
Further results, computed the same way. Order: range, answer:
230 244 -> 4.824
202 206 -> 6.923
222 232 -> 7.348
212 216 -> 6.535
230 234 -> 6.422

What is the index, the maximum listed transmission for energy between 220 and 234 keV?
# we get 8.54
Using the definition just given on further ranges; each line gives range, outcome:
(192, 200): 7.291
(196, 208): 7.327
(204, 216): 7.205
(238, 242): 5.542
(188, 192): 7.485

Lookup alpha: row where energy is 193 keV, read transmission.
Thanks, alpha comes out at 7.291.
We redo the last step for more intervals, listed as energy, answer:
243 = 5.75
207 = 7.11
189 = 6.906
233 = 6.422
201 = 7.327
